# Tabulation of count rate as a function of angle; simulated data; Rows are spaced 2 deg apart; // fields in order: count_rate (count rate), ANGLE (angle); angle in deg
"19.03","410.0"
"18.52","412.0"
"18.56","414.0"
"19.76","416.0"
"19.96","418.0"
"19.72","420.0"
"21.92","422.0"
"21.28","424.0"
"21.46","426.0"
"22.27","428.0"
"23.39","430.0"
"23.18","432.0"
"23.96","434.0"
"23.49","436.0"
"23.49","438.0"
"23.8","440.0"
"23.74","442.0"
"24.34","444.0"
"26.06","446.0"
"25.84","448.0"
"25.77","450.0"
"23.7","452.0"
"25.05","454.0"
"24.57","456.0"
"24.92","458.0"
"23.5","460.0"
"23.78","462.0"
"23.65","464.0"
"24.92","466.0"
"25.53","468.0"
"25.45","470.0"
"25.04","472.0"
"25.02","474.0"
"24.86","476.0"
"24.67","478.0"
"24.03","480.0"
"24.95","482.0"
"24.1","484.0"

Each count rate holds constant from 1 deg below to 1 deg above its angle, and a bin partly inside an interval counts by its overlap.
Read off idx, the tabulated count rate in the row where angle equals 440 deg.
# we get 23.8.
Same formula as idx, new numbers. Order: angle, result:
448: 25.84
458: 24.92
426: 21.46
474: 25.02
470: 25.45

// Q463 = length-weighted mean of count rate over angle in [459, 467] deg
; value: 24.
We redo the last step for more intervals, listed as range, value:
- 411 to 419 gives 19.2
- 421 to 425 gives 21.6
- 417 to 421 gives 19.8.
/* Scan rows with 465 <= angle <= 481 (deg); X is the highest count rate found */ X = 25.53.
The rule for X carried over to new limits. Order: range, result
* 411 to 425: 21.92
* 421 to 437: 23.96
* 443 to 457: 26.06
